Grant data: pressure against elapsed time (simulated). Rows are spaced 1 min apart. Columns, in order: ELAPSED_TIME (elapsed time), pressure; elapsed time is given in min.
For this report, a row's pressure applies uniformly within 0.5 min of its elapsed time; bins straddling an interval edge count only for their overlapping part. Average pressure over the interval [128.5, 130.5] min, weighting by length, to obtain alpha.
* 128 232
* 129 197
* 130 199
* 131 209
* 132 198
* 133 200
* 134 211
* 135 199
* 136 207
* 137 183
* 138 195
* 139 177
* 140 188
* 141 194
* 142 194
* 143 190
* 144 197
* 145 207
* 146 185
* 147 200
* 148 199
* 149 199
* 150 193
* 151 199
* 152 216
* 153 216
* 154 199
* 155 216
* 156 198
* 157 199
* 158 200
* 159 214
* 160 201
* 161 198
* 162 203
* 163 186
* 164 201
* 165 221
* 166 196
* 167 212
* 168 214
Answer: 198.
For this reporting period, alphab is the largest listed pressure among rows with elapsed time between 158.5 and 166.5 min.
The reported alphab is 221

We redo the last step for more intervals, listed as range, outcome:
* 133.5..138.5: 211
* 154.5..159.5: 216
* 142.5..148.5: 207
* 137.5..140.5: 195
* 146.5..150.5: 200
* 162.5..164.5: 201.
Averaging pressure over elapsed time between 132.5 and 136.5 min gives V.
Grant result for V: 204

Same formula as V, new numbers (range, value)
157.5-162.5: 203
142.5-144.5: 194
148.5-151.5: 197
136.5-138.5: 189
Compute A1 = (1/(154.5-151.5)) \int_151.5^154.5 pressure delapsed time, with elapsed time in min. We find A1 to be 210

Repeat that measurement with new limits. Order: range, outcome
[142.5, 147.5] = 196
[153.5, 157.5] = 203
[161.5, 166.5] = 201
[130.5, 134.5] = 204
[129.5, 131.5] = 204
